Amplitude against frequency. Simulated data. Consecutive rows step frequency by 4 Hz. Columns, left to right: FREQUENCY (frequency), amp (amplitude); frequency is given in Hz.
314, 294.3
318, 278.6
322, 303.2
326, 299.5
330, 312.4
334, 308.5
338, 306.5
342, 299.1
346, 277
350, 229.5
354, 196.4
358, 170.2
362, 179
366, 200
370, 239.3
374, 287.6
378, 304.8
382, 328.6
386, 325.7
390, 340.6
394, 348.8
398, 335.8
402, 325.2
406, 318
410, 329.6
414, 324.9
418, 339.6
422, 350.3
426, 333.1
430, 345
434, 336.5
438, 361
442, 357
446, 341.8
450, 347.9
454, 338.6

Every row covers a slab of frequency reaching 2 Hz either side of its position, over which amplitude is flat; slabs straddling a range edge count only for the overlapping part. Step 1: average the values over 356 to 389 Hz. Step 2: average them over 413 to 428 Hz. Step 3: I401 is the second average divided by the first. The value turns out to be 1.3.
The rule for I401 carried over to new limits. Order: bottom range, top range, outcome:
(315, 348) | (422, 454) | 1.16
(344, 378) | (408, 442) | 1.50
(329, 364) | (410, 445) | 1.36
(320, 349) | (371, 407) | 1.08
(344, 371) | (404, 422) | 1.56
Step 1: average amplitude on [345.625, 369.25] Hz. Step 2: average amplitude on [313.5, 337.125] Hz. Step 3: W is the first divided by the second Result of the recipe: 0.69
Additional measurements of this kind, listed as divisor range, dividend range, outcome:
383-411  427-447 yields 1.05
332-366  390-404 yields 1.39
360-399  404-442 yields 1.18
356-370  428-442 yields 1.83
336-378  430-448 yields 1.44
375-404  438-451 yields 1.07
